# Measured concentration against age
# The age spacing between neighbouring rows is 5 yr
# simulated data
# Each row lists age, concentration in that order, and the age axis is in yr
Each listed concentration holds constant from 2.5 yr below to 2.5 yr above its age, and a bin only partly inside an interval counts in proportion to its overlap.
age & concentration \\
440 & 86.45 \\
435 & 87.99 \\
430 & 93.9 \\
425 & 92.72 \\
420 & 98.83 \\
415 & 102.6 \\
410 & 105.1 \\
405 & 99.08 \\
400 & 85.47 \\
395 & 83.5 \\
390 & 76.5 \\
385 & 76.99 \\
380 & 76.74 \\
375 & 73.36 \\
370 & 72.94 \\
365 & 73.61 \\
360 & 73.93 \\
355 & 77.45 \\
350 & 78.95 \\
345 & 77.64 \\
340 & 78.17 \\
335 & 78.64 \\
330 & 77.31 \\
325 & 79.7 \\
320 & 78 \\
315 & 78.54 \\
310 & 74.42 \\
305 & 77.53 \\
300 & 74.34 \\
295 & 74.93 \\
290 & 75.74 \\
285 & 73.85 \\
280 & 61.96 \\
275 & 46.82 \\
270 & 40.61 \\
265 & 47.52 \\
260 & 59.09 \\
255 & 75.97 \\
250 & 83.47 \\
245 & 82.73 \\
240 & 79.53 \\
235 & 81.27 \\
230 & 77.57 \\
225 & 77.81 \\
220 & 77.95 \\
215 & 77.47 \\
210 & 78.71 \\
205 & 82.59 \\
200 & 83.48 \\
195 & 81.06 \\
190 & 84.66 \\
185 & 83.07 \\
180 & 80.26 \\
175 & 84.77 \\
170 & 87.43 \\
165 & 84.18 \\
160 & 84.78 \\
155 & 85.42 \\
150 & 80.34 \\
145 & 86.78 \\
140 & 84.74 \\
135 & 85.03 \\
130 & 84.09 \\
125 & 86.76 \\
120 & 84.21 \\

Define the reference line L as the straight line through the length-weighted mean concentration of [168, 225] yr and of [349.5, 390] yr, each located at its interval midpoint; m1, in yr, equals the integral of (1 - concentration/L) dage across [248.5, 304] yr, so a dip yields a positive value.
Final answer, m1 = 9.74 yr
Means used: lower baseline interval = 81.7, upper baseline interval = 75.4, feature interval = 64.9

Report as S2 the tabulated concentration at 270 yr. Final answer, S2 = 40.61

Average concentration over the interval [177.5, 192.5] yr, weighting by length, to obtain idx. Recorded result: 82.7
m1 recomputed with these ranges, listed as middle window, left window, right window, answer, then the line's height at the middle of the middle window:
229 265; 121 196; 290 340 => 2.3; 80.2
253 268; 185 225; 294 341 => 3.7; 79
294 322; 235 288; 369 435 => -1.2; 73.2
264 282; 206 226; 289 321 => 6.5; 76.9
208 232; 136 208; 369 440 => 1.9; 84.6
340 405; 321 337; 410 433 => 6.9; 87.5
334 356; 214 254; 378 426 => 2.1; 86.4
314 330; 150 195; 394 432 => 2.2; 91.2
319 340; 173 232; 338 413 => 0.6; 80.8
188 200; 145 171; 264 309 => -0.6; 78.9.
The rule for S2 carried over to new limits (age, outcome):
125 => 86.76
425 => 92.72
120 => 84.21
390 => 76.5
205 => 82.59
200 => 83.48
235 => 81.27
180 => 80.26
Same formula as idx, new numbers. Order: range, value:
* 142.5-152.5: 83.6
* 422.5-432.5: 93.3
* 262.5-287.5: 54.2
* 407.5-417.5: 104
